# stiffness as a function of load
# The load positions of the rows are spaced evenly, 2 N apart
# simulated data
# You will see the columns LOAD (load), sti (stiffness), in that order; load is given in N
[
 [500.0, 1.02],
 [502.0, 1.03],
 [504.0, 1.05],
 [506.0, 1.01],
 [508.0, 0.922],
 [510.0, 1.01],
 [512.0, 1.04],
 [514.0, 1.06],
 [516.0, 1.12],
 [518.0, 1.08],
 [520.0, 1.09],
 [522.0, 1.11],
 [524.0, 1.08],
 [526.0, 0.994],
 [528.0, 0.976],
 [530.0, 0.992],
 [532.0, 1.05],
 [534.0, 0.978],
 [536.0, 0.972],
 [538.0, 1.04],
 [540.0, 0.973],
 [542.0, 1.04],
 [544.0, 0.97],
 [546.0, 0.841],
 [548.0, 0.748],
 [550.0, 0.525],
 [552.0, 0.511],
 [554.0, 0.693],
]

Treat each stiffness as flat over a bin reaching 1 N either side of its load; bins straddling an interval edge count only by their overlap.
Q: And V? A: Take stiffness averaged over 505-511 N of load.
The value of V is 0.981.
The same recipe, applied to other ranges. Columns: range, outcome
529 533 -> 1.02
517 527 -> 1.07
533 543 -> 1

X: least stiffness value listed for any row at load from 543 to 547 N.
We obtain 0.841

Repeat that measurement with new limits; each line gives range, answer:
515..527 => 0.994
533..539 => 0.972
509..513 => 1.01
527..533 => 0.976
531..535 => 0.978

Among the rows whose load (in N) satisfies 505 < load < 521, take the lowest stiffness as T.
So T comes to 0.922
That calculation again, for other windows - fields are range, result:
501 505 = 1.03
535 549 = 0.748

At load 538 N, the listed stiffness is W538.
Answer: 1.04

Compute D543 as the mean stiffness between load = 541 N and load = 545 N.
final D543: 1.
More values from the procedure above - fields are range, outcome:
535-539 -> 1.01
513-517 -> 1.09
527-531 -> 0.984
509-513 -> 1.02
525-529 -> 0.985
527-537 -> 0.994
